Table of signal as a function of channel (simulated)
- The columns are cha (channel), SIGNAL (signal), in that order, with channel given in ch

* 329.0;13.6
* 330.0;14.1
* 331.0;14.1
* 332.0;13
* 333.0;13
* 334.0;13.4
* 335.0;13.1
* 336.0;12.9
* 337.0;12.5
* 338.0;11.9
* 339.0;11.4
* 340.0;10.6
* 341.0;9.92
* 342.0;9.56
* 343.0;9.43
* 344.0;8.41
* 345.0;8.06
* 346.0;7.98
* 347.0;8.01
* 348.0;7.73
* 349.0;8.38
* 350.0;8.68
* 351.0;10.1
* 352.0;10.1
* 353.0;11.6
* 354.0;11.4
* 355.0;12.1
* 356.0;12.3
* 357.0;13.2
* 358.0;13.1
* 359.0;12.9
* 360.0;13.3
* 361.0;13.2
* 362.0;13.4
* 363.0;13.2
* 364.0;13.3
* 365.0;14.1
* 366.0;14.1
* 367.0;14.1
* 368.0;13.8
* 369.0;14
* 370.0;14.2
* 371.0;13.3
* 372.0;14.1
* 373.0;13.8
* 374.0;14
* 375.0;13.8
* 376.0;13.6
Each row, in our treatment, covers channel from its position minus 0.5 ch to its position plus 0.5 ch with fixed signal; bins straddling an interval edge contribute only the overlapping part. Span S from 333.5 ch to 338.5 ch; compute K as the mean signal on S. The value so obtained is 12.8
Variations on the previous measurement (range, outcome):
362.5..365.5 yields 13.5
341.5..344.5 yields 9.13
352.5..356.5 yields 11.8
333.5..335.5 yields 13.2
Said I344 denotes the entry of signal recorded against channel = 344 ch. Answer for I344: 8.41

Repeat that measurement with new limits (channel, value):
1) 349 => 8.38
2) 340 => 10.6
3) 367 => 14.1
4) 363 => 13.2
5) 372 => 14.1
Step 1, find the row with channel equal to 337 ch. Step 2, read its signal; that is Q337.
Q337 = 12.5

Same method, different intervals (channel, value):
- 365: 14.1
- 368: 13.8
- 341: 9.92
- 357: 13.2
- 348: 7.73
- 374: 14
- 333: 13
